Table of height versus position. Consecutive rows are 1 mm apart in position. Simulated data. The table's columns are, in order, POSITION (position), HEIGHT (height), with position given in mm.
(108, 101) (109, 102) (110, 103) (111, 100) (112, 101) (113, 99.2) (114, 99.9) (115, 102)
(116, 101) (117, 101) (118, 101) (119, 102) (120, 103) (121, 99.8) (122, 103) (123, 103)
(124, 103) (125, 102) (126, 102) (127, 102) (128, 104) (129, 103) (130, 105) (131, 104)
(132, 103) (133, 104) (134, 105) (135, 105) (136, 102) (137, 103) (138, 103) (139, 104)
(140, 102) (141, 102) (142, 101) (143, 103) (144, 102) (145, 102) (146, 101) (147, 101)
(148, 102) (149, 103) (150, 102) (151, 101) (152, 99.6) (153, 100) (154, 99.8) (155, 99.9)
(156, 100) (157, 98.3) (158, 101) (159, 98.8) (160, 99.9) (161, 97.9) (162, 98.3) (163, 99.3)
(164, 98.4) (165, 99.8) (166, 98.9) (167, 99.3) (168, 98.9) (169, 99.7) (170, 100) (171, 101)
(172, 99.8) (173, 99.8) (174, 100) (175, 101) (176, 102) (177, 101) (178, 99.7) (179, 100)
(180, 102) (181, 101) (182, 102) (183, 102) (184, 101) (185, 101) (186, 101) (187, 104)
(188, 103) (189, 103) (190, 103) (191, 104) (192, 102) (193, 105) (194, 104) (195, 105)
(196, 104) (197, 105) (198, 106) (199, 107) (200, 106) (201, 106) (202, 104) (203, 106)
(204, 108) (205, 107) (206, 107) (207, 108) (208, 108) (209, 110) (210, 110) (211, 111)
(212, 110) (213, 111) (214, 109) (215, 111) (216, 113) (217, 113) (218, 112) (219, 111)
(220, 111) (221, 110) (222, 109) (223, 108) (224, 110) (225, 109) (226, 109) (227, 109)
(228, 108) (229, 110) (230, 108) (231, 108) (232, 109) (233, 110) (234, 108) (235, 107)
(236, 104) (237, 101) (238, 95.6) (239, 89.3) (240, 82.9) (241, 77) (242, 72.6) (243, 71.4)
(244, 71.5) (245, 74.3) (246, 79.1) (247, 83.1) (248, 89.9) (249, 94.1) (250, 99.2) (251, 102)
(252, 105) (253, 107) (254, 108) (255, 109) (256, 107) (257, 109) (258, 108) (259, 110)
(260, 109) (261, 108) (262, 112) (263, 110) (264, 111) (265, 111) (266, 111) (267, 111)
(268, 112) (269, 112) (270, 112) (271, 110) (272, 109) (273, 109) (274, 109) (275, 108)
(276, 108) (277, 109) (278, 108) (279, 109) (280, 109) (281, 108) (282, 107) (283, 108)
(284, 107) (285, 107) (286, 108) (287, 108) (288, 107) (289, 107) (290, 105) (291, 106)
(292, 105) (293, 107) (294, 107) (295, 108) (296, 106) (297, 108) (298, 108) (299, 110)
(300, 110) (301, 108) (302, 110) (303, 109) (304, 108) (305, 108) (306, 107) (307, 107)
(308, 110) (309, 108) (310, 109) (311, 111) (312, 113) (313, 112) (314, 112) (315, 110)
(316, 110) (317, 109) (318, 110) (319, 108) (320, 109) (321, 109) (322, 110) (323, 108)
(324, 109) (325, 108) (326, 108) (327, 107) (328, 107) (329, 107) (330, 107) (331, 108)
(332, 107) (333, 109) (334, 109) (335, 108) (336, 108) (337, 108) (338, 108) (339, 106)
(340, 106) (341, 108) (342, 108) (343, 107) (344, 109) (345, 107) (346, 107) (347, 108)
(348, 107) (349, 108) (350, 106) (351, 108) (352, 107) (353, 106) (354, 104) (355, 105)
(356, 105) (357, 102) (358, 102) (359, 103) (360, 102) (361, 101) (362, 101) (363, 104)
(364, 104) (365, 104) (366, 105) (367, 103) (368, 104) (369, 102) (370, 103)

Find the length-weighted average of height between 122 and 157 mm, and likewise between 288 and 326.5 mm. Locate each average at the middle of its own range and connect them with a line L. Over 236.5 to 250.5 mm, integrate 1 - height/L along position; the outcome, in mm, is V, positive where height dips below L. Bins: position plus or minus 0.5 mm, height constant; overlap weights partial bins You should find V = 2.9 mm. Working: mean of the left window 102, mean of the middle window 84.4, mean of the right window 109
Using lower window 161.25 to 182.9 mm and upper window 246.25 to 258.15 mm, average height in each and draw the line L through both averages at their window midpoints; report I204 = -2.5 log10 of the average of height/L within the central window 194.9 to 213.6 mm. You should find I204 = -0.07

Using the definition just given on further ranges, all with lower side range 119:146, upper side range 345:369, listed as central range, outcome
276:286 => -0.04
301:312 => -0.05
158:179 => 0.04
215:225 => -0.07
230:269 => 0.04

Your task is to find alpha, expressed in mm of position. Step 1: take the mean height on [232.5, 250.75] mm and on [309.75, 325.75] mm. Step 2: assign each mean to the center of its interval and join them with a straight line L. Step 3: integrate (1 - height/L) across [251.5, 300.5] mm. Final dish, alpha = -4.9 mm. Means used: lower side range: 89.6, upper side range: 110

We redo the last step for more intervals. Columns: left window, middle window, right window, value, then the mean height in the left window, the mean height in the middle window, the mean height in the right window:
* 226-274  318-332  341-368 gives -0.53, 102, 108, 105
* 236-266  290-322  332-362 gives -2.00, 97.2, 109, 106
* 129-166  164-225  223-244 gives -2.78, 101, 105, 99.5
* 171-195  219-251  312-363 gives 1.75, 102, 98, 107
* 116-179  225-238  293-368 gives -0.39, 101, 107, 107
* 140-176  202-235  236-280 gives -2.77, 100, 109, 101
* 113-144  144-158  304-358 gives 0.32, 103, 101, 108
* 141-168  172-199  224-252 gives -1.01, 100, 102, 96.1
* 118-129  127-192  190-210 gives 1.66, 102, 101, 106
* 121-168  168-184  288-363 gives 0.29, 102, 101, 107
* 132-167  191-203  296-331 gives -0.18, 101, 105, 109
